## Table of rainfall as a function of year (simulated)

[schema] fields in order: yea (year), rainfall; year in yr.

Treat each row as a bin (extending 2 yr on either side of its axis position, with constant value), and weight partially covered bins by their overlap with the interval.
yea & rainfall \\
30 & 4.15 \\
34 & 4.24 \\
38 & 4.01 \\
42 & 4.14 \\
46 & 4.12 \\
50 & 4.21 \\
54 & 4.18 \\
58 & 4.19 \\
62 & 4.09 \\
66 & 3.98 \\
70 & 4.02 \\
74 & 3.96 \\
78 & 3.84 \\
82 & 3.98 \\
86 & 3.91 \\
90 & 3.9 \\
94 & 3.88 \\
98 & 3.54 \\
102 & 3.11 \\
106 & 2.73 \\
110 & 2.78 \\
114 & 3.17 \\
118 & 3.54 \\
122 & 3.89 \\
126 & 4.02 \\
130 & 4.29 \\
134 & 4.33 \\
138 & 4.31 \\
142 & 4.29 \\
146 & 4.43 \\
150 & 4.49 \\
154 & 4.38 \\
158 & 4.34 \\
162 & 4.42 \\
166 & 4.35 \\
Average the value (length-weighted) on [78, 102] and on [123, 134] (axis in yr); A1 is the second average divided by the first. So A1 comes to 1.1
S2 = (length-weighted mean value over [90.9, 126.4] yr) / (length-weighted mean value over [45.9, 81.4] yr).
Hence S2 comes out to 0.8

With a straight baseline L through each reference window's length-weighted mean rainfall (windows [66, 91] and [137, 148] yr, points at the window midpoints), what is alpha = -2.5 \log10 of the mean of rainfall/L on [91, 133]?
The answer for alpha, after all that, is 0.18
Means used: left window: 3.94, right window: 4.35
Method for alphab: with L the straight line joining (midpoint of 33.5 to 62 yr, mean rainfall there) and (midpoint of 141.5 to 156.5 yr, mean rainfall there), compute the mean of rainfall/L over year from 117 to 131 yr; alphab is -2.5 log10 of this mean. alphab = 0.11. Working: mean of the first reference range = 4.15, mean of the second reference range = 4.41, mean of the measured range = 3.94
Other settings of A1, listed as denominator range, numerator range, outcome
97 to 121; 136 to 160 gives 1.38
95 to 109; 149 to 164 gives 1.39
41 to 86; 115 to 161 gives 1.03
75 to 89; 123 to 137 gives 1.07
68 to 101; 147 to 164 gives 1.14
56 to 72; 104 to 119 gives 0.74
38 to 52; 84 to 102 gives 0.90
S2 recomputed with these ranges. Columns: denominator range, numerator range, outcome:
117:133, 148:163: 1.11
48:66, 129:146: 1.04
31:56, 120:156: 1.03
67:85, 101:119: 0.77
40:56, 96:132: 0.83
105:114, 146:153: 1.56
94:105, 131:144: 1.28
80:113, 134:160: 1.26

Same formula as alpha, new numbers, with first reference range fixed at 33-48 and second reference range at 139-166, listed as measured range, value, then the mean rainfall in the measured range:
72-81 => 0.079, 3.91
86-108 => 0.219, 3.48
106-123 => 0.306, 3.24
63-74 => 0.049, 4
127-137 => 0.014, 4.28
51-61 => -0.006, 4.18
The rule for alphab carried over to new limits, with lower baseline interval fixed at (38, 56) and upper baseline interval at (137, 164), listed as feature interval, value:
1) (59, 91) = 0.064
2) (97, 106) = 0.324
